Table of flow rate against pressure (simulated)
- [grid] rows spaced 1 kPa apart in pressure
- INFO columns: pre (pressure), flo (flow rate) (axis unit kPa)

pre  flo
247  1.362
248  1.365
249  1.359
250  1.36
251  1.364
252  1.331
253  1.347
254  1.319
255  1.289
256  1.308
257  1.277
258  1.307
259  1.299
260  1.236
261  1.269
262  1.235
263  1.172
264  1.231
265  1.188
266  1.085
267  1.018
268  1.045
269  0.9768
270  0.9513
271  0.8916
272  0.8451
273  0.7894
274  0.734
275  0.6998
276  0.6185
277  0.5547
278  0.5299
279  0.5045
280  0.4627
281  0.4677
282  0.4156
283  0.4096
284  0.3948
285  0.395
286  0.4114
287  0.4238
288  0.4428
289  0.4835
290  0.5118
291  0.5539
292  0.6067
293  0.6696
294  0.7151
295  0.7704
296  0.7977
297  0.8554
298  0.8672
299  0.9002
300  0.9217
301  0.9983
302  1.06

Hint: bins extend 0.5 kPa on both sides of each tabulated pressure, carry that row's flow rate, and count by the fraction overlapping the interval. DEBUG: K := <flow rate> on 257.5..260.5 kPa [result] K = 1.28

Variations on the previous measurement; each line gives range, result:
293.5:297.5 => 0.785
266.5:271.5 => 0.977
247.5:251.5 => 1.36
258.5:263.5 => 1.24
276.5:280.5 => 0.513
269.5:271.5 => 0.921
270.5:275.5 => 0.792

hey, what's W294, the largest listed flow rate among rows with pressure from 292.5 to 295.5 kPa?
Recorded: 0.7704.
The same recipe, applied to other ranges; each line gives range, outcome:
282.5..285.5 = 0.4096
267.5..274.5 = 1.045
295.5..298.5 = 0.8672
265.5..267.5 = 1.085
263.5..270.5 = 1.231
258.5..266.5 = 1.299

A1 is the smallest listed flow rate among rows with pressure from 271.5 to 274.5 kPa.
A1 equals 0.734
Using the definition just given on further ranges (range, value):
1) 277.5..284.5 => 0.3948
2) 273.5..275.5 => 0.6998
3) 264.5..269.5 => 0.9768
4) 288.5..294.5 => 0.4835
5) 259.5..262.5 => 1.235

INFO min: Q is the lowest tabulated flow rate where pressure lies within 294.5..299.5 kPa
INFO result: 0.7704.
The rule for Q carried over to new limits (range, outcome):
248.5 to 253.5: 1.331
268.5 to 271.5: 0.8916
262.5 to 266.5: 1.085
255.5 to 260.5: 1.236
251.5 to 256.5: 1.289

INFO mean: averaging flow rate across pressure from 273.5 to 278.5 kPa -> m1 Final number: 0.627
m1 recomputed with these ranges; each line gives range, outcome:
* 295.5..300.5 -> 0.868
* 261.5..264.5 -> 1.21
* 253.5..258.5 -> 1.3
